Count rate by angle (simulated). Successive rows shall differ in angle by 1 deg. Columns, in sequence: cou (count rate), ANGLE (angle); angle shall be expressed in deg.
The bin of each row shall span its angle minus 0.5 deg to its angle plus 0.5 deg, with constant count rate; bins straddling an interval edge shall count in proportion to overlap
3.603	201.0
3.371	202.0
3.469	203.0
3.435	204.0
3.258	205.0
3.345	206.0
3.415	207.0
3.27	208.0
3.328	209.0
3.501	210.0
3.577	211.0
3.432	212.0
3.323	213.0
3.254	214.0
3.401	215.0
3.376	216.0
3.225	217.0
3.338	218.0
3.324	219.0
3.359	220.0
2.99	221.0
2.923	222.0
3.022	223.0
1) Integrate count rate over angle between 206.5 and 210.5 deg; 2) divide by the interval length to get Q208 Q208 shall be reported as 3.38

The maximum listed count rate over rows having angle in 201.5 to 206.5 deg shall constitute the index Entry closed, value 3.469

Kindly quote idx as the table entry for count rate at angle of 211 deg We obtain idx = 3.577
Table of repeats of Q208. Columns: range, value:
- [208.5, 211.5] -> 3.47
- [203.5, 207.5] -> 3.36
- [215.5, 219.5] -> 3.32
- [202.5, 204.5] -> 3.45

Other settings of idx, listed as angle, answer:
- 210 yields 3.501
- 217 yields 3.225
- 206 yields 3.345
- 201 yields 3.603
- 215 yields 3.401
